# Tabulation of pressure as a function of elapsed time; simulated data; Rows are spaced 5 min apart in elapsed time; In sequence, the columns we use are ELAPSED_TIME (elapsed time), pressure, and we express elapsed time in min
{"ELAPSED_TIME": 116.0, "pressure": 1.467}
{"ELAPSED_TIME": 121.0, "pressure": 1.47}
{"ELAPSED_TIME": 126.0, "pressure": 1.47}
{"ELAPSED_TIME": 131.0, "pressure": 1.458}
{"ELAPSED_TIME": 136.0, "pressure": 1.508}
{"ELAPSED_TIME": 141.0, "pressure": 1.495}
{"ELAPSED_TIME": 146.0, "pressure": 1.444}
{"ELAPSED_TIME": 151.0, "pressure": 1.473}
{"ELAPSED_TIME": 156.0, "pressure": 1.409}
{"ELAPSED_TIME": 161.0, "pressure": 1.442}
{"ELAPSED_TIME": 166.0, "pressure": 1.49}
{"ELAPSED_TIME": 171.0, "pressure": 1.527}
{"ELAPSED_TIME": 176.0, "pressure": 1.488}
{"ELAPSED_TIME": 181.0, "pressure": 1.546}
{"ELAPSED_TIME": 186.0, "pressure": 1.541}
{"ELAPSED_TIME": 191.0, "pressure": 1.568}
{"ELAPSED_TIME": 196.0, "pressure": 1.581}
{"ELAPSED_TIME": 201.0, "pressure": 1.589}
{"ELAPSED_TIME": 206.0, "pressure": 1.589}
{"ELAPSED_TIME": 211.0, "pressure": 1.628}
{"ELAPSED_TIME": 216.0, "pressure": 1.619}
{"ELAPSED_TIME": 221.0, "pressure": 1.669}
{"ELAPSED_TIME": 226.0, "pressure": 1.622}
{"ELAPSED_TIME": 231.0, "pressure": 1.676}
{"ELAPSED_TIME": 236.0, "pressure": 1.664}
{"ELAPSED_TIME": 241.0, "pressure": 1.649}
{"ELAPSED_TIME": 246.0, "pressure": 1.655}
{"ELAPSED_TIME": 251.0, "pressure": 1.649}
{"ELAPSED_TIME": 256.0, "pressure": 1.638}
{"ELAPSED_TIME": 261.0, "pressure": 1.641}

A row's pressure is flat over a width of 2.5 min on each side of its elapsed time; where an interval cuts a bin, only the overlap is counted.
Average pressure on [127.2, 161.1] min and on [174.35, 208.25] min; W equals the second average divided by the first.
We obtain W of 1.07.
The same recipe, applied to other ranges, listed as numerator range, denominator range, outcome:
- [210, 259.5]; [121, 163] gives 1.13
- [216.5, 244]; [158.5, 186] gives 1.10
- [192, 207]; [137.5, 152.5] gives 1.08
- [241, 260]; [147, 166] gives 1.14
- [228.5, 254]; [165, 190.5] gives 1.09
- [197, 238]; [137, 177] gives 1.11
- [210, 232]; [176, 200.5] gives 1.06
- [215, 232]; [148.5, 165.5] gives 1.14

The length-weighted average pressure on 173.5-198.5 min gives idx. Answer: 1.54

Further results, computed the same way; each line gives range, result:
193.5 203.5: 1.58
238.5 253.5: 1.65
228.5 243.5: 1.66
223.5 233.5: 1.65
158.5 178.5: 1.49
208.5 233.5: 1.64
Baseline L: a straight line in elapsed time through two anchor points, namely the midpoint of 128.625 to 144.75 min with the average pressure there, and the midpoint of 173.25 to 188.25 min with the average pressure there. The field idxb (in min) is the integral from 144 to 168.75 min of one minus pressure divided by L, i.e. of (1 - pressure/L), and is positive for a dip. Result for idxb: 0.82 min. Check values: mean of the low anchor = 1.48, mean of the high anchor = 1.52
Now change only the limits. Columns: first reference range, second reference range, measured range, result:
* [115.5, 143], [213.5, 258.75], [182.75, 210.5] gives 0.2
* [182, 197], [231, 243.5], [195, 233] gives -0.3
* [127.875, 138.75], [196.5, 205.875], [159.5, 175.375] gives 0.5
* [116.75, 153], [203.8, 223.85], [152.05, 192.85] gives 1.3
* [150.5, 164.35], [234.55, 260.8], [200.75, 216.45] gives -0.5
